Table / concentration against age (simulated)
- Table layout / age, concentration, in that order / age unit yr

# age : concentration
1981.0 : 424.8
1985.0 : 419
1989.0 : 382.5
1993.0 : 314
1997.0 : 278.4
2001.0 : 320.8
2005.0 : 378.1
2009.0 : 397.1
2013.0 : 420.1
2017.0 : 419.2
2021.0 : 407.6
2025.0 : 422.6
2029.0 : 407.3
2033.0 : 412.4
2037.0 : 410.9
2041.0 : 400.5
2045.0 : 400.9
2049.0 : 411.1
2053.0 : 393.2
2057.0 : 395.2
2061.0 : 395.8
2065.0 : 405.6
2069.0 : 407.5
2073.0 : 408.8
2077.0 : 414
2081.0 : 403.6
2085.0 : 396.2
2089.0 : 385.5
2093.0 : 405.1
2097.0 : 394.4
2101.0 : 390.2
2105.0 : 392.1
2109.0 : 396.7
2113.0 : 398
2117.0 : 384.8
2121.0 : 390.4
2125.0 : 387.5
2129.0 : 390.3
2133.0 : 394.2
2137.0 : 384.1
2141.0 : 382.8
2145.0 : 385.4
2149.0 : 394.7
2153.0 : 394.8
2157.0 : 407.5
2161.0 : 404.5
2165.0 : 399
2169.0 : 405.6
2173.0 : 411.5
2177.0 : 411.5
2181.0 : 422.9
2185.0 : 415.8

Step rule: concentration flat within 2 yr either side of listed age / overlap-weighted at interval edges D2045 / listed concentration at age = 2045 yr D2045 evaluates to 400.9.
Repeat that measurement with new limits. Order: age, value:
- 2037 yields 410.9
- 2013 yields 420.1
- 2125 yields 387.5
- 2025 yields 422.6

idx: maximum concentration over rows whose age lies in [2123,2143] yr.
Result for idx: 394.2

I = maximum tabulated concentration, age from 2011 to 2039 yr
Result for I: 422.6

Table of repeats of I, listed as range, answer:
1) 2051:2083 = 414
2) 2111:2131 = 398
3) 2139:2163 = 407.5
